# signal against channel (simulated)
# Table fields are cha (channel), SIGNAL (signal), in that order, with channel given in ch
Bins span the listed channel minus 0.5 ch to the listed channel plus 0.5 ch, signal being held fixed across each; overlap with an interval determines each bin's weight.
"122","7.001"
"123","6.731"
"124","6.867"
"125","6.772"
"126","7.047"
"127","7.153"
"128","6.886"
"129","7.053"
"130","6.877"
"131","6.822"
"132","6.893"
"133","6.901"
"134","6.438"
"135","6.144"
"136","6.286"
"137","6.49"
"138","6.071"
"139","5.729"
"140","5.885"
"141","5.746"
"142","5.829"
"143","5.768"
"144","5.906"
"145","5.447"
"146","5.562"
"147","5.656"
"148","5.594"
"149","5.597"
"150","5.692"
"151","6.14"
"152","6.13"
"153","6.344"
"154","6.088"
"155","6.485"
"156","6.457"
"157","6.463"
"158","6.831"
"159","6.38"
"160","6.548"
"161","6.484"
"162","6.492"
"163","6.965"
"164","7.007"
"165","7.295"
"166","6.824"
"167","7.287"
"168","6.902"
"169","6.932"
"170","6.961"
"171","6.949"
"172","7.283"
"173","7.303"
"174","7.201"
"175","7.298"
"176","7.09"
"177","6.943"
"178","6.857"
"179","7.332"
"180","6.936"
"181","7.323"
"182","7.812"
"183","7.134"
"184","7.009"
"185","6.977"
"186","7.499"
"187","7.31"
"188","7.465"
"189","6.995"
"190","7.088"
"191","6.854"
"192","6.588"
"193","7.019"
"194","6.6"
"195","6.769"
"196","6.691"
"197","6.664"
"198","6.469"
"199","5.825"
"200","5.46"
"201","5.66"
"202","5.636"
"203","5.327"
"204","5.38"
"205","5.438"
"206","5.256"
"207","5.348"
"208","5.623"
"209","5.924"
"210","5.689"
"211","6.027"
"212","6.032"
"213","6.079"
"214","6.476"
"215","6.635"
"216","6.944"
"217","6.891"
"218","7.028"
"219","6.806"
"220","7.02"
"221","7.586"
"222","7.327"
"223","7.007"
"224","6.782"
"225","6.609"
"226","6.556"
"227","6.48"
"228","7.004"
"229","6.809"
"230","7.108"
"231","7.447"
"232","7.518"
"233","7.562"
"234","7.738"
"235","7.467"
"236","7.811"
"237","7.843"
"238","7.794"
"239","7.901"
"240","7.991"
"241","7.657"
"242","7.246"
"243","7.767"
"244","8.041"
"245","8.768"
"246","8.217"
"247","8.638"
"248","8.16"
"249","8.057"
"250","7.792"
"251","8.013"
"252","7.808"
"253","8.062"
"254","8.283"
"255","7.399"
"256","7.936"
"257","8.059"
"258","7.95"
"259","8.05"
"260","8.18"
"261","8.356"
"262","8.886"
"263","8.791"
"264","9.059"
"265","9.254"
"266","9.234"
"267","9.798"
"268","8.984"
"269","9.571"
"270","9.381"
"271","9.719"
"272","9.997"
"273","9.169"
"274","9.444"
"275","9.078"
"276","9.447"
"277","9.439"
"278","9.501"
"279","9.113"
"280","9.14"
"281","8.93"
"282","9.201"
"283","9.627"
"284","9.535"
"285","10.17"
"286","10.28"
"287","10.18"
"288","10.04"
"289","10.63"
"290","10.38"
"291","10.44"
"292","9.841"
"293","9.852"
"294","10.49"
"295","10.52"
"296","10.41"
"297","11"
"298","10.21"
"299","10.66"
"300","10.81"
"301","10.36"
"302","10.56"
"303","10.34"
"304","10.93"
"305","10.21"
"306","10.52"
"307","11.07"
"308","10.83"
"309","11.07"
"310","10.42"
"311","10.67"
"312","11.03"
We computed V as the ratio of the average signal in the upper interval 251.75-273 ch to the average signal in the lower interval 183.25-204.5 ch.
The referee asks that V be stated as 1.3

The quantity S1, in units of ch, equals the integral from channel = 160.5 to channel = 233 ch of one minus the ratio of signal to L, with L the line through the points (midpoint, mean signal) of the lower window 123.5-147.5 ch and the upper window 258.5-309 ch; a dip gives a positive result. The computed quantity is 9.5 ch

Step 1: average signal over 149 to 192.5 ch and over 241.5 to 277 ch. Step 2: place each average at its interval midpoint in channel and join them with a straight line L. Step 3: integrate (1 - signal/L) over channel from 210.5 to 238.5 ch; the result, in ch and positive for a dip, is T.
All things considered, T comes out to 3.2 ch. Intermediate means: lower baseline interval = 6.87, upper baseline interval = 8.6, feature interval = 7.01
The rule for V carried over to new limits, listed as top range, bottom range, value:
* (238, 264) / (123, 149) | 1.28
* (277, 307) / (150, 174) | 1.51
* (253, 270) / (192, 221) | 1.39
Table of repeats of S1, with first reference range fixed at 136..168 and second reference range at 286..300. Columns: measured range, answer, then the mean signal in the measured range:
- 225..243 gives 2.6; 7.4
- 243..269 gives 2.5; 8.4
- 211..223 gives 2.0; 6.78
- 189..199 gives 1.0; 6.72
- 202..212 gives 2.9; 5.58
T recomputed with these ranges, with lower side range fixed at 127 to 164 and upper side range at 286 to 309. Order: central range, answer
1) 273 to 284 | 0.7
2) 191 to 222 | 6.6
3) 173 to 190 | 0.2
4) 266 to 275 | 0.2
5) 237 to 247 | 1.1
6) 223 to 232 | 1.7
